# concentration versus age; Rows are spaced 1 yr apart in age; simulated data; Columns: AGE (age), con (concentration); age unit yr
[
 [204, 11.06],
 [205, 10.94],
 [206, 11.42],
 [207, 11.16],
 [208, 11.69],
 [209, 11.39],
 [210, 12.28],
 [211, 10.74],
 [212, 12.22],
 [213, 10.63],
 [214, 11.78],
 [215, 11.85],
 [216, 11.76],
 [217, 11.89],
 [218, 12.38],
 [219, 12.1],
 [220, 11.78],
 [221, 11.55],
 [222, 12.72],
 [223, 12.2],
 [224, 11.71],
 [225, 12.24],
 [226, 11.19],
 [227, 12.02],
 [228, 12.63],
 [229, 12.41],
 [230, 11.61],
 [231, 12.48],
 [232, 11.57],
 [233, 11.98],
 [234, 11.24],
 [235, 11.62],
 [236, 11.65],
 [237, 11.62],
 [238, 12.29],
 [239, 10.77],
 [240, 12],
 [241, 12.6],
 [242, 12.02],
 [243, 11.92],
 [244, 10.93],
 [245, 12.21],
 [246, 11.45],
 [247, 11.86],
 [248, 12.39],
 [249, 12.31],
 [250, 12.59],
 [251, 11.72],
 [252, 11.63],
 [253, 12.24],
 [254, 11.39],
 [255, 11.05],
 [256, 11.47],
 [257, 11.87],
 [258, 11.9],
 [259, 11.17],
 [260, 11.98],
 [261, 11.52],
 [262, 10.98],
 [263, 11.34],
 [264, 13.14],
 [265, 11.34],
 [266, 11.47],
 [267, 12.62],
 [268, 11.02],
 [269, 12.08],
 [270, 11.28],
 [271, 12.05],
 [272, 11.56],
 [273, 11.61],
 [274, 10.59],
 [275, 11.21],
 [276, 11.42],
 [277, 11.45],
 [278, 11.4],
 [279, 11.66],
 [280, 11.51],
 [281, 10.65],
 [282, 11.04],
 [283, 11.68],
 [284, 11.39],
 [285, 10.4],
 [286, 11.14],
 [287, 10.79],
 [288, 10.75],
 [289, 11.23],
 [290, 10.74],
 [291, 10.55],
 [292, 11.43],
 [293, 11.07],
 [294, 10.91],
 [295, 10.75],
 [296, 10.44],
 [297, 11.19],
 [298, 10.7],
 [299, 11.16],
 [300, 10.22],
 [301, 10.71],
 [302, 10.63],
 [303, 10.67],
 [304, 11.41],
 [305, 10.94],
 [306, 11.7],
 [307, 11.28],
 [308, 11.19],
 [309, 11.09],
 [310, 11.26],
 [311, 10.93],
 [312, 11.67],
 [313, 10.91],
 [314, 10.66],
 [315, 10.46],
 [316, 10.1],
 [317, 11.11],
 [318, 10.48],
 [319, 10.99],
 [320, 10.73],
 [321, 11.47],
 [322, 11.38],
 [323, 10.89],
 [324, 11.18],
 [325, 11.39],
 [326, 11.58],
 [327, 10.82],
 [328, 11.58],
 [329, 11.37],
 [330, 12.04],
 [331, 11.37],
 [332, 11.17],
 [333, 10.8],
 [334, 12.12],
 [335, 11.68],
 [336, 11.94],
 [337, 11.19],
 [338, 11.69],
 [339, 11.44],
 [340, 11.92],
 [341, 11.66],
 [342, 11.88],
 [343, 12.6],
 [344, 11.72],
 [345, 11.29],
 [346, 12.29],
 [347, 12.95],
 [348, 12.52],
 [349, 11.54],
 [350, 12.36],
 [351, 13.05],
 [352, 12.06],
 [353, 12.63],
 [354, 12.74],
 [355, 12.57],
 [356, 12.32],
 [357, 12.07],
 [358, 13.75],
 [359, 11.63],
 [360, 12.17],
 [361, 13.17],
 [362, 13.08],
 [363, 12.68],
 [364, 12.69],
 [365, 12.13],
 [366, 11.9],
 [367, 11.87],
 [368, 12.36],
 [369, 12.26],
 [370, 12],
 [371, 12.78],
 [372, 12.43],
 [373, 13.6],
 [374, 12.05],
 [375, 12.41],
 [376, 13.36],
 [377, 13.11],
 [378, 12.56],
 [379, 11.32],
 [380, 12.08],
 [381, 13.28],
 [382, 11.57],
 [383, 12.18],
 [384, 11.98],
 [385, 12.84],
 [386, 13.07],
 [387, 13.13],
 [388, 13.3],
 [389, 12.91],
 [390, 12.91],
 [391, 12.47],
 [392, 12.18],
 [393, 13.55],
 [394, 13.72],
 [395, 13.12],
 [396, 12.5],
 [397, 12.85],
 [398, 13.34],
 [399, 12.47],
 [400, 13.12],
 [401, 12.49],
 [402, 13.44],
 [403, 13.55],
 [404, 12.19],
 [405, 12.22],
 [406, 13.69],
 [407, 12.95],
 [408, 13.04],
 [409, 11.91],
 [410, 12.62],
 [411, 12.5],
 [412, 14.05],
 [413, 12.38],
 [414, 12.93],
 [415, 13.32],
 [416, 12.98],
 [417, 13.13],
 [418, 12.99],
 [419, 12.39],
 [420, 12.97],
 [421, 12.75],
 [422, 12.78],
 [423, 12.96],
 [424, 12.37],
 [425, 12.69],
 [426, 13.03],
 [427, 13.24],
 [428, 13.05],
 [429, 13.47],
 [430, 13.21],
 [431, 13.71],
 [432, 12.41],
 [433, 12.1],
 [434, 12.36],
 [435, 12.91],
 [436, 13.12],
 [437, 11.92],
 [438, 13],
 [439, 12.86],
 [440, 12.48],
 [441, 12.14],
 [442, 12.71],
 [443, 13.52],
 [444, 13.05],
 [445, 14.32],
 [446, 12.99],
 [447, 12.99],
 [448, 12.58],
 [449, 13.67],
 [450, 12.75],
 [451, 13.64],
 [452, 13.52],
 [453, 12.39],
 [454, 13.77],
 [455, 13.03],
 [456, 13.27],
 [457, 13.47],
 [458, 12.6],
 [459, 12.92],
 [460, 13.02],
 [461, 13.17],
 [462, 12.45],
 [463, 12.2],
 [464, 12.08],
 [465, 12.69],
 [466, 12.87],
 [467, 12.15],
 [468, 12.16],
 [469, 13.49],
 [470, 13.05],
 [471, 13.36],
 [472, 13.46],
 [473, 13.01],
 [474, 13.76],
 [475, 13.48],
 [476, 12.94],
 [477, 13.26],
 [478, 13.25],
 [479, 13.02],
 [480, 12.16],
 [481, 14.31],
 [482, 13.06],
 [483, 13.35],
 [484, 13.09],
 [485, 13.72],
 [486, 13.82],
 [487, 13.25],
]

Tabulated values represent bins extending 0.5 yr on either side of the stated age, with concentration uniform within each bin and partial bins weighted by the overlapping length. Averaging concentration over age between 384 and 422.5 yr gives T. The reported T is 12.9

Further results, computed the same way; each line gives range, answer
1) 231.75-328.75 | 11.3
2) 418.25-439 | 12.8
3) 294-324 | 10.9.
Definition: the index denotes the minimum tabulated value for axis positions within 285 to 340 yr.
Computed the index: 10.1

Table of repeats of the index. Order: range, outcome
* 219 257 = 10.77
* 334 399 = 11.19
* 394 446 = 11.91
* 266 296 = 10.4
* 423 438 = 11.92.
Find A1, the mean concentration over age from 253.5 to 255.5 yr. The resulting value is 11.2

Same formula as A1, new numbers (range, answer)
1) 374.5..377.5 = 13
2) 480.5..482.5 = 13.7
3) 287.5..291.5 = 10.8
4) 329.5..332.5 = 11.5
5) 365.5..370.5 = 12.1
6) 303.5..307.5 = 11.3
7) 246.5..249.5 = 12.2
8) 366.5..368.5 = 12.1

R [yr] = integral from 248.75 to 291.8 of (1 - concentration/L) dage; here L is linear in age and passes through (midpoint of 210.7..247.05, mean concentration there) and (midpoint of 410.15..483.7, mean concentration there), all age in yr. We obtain 2.1 yr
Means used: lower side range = 11.8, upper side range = 13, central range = 11.5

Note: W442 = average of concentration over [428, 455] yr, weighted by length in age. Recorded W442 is 13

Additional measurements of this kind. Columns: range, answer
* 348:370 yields 12.4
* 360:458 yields 12.8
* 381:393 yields 12.7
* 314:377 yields 11.9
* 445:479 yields 13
